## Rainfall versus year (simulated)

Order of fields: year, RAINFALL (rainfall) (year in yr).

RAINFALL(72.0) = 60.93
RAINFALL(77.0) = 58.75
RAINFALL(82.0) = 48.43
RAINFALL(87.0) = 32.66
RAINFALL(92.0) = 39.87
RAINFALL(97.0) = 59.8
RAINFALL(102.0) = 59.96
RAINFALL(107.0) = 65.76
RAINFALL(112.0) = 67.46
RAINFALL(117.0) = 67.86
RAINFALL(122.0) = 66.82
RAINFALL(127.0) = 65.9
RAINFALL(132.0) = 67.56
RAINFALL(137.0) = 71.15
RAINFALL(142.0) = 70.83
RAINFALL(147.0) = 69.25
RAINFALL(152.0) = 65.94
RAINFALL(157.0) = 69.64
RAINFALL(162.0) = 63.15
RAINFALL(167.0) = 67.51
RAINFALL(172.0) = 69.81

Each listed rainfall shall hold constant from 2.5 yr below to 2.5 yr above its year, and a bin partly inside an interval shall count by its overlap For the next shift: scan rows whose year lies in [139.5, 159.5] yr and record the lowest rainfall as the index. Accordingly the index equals 65.94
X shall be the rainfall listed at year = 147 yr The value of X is 69.25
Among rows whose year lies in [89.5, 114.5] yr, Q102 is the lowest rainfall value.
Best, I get 39.87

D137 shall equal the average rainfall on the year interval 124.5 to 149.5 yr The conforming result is 68.9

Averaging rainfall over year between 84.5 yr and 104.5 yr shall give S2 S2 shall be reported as 48.1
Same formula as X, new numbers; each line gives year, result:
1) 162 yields 63.15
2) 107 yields 65.76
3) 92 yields 39.87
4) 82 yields 48.43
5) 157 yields 69.64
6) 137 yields 71.15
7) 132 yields 67.56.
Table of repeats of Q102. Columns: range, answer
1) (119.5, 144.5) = 65.9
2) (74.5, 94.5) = 32.66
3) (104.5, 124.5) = 65.76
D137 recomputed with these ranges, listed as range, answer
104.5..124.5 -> 67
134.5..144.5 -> 71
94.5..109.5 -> 61.8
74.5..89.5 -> 46.6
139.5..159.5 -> 68.9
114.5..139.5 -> 67.9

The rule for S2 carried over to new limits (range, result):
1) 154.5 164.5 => 66.4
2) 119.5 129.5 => 66.4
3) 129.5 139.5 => 69.4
